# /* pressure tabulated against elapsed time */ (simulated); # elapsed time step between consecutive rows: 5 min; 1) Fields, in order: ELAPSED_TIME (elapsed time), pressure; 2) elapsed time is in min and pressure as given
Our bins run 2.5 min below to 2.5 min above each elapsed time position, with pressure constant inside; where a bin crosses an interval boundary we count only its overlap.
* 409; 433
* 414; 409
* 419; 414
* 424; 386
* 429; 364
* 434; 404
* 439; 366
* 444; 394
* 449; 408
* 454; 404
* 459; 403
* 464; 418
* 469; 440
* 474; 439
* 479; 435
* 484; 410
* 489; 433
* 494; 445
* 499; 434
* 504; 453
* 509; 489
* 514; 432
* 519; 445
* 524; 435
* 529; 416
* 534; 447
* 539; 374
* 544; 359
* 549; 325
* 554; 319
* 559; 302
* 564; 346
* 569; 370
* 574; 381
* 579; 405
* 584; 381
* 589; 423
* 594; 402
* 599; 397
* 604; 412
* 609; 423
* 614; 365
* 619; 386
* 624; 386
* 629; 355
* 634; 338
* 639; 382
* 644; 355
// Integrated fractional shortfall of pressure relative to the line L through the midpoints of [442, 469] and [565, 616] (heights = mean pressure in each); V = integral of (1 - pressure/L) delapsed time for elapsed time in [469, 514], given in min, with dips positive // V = -4.1 min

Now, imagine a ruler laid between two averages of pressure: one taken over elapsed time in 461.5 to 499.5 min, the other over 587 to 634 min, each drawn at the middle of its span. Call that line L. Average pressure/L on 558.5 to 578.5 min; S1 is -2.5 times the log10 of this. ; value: 0.13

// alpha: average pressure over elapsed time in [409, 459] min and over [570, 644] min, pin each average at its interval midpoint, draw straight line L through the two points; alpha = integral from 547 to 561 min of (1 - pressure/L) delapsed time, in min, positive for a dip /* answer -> 2.7 min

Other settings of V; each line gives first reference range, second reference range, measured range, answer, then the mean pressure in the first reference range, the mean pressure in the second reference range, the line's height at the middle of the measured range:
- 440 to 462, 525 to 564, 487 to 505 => -2.7 min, 400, 365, 383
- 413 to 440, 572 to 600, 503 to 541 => -4.0 min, 391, 399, 395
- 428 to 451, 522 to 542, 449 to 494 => -2.9 min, 388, 416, 398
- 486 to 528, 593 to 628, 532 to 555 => 3.3 min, 444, 394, 426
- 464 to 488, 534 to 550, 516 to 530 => -1.7 min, 430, 370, 387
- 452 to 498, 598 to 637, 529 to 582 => 4.7 min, 426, 382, 401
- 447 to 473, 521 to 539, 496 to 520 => -1.6 min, 416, 425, 422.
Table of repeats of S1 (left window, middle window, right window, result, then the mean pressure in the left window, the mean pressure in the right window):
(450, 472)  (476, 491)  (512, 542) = -0.02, 416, 424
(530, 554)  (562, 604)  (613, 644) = -0.06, 373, 368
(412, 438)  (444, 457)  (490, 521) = 0.02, 393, 449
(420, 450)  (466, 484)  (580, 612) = -0.11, 387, 406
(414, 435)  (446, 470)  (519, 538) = -0.02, 393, 430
